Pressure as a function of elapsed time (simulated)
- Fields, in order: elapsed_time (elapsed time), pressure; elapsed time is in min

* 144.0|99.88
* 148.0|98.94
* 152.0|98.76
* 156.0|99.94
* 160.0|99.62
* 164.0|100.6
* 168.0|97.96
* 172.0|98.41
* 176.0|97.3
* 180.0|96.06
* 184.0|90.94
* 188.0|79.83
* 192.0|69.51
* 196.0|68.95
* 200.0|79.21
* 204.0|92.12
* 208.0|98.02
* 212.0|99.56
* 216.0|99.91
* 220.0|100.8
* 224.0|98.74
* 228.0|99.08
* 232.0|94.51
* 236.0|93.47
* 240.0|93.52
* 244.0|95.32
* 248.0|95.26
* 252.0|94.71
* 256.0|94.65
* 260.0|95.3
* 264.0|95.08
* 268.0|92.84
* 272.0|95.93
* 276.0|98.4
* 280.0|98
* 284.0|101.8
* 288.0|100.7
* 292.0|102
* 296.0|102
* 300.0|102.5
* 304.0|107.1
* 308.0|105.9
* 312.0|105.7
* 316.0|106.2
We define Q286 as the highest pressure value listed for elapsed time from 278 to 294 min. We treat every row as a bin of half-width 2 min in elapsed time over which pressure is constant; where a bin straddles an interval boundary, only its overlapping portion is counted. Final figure 102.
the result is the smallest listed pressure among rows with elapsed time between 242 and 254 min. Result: 94.71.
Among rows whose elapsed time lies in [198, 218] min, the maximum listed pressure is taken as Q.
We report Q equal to 99.91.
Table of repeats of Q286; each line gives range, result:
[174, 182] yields 97.3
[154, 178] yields 100.6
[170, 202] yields 98.41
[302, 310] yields 107.1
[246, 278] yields 98.4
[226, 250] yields 99.08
